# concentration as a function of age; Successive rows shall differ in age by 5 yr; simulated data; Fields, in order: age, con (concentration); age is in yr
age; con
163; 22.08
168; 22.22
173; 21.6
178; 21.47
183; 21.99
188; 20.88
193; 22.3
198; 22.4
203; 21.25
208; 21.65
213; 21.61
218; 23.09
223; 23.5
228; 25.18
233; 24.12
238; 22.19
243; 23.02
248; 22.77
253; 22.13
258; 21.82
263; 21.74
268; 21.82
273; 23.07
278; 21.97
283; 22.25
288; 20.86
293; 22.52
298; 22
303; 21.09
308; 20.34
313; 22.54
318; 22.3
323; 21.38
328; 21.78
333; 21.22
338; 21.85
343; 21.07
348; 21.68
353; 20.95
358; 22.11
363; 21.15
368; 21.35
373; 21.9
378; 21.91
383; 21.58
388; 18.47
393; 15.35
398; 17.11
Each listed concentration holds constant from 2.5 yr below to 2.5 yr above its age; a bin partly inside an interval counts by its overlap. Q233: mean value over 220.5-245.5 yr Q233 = 23.6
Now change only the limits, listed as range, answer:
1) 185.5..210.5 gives 21.7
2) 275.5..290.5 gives 21.7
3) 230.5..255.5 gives 22.8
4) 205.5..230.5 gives 23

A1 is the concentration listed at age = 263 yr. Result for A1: 21.74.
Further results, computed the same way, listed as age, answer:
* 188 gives 20.88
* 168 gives 22.22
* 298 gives 22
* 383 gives 21.58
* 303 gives 21.09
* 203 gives 21.25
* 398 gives 17.11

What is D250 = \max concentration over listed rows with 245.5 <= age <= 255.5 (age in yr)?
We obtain 22.77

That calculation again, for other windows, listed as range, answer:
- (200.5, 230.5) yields 25.18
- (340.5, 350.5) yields 21.68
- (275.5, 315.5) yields 22.54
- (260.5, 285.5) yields 23.07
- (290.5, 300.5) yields 22.52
